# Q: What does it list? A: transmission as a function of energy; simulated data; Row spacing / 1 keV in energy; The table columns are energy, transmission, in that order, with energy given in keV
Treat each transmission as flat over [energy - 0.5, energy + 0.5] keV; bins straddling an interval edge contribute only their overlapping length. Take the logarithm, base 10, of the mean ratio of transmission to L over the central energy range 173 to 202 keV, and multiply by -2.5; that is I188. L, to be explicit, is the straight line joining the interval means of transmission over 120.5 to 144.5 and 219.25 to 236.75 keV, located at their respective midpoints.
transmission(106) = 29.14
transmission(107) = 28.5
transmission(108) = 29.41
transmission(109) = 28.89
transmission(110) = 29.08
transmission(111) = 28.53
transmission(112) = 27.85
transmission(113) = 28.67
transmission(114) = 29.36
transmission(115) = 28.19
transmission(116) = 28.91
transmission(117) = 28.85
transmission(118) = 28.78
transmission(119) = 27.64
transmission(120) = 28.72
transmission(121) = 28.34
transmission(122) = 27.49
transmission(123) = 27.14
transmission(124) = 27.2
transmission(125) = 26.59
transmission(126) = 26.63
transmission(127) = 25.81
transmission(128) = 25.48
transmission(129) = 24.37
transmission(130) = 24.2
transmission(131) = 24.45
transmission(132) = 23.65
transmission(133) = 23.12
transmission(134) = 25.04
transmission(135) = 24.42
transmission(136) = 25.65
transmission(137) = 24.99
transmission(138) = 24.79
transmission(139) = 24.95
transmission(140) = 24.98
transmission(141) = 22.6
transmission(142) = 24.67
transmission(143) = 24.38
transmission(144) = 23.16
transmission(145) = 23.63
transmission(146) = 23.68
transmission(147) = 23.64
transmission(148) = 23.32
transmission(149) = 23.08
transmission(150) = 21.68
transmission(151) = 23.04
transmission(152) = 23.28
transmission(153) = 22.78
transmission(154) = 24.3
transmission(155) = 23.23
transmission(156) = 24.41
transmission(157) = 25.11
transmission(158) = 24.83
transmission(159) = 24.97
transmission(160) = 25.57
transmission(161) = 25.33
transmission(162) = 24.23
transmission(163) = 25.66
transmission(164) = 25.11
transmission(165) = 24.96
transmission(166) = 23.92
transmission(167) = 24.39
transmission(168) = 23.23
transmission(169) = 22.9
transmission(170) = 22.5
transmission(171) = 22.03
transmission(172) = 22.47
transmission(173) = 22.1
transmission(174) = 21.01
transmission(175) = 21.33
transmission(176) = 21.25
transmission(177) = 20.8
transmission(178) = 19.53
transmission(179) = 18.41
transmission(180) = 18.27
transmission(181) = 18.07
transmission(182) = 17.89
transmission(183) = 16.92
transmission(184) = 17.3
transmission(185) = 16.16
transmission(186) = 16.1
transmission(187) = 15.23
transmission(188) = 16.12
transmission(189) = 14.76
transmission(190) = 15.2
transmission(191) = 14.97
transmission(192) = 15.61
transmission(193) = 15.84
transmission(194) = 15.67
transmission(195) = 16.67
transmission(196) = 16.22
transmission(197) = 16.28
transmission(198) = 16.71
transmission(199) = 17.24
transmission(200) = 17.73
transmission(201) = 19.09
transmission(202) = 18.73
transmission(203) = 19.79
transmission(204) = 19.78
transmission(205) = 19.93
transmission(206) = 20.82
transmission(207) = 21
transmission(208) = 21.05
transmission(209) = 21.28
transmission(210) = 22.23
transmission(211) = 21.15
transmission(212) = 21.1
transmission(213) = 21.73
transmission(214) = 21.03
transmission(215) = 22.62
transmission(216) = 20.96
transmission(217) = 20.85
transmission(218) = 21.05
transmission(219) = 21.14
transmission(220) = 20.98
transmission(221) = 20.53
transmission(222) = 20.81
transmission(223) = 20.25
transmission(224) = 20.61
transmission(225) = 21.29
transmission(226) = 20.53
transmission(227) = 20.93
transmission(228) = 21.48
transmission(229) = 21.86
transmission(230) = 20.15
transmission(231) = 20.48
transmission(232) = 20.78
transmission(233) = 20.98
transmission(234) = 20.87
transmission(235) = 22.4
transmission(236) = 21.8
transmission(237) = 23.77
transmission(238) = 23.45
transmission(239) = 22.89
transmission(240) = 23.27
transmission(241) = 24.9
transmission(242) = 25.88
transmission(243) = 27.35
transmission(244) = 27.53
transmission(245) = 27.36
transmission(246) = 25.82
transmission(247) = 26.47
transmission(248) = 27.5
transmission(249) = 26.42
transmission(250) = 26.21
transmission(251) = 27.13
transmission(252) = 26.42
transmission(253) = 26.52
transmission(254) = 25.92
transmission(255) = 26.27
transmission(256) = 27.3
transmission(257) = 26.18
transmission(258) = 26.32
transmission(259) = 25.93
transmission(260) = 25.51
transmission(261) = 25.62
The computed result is 0.29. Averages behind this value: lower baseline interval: 25.2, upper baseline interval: 21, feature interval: 17.5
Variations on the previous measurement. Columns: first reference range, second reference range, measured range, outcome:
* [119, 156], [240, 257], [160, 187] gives 0.19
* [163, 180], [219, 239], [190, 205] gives 0.26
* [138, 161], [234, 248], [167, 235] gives 0.24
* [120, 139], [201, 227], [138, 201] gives 0.12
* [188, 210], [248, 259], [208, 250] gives 0.00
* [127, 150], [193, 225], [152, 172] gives -0.06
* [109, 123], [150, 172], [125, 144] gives 0.08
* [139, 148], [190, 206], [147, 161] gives -0.06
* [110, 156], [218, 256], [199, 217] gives 0.17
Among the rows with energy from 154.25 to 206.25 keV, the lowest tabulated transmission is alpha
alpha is 14.76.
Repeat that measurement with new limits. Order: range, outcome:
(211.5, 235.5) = 20.15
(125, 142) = 22.6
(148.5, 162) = 21.68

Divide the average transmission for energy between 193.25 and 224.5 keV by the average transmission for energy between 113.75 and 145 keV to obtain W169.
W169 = 0.8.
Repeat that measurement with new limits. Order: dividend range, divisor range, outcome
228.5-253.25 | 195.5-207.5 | 1.31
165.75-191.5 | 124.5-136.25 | 0.77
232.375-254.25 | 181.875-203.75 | 1.50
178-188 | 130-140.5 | 0.70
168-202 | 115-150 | 0.72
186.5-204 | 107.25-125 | 0.59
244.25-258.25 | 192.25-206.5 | 1.49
